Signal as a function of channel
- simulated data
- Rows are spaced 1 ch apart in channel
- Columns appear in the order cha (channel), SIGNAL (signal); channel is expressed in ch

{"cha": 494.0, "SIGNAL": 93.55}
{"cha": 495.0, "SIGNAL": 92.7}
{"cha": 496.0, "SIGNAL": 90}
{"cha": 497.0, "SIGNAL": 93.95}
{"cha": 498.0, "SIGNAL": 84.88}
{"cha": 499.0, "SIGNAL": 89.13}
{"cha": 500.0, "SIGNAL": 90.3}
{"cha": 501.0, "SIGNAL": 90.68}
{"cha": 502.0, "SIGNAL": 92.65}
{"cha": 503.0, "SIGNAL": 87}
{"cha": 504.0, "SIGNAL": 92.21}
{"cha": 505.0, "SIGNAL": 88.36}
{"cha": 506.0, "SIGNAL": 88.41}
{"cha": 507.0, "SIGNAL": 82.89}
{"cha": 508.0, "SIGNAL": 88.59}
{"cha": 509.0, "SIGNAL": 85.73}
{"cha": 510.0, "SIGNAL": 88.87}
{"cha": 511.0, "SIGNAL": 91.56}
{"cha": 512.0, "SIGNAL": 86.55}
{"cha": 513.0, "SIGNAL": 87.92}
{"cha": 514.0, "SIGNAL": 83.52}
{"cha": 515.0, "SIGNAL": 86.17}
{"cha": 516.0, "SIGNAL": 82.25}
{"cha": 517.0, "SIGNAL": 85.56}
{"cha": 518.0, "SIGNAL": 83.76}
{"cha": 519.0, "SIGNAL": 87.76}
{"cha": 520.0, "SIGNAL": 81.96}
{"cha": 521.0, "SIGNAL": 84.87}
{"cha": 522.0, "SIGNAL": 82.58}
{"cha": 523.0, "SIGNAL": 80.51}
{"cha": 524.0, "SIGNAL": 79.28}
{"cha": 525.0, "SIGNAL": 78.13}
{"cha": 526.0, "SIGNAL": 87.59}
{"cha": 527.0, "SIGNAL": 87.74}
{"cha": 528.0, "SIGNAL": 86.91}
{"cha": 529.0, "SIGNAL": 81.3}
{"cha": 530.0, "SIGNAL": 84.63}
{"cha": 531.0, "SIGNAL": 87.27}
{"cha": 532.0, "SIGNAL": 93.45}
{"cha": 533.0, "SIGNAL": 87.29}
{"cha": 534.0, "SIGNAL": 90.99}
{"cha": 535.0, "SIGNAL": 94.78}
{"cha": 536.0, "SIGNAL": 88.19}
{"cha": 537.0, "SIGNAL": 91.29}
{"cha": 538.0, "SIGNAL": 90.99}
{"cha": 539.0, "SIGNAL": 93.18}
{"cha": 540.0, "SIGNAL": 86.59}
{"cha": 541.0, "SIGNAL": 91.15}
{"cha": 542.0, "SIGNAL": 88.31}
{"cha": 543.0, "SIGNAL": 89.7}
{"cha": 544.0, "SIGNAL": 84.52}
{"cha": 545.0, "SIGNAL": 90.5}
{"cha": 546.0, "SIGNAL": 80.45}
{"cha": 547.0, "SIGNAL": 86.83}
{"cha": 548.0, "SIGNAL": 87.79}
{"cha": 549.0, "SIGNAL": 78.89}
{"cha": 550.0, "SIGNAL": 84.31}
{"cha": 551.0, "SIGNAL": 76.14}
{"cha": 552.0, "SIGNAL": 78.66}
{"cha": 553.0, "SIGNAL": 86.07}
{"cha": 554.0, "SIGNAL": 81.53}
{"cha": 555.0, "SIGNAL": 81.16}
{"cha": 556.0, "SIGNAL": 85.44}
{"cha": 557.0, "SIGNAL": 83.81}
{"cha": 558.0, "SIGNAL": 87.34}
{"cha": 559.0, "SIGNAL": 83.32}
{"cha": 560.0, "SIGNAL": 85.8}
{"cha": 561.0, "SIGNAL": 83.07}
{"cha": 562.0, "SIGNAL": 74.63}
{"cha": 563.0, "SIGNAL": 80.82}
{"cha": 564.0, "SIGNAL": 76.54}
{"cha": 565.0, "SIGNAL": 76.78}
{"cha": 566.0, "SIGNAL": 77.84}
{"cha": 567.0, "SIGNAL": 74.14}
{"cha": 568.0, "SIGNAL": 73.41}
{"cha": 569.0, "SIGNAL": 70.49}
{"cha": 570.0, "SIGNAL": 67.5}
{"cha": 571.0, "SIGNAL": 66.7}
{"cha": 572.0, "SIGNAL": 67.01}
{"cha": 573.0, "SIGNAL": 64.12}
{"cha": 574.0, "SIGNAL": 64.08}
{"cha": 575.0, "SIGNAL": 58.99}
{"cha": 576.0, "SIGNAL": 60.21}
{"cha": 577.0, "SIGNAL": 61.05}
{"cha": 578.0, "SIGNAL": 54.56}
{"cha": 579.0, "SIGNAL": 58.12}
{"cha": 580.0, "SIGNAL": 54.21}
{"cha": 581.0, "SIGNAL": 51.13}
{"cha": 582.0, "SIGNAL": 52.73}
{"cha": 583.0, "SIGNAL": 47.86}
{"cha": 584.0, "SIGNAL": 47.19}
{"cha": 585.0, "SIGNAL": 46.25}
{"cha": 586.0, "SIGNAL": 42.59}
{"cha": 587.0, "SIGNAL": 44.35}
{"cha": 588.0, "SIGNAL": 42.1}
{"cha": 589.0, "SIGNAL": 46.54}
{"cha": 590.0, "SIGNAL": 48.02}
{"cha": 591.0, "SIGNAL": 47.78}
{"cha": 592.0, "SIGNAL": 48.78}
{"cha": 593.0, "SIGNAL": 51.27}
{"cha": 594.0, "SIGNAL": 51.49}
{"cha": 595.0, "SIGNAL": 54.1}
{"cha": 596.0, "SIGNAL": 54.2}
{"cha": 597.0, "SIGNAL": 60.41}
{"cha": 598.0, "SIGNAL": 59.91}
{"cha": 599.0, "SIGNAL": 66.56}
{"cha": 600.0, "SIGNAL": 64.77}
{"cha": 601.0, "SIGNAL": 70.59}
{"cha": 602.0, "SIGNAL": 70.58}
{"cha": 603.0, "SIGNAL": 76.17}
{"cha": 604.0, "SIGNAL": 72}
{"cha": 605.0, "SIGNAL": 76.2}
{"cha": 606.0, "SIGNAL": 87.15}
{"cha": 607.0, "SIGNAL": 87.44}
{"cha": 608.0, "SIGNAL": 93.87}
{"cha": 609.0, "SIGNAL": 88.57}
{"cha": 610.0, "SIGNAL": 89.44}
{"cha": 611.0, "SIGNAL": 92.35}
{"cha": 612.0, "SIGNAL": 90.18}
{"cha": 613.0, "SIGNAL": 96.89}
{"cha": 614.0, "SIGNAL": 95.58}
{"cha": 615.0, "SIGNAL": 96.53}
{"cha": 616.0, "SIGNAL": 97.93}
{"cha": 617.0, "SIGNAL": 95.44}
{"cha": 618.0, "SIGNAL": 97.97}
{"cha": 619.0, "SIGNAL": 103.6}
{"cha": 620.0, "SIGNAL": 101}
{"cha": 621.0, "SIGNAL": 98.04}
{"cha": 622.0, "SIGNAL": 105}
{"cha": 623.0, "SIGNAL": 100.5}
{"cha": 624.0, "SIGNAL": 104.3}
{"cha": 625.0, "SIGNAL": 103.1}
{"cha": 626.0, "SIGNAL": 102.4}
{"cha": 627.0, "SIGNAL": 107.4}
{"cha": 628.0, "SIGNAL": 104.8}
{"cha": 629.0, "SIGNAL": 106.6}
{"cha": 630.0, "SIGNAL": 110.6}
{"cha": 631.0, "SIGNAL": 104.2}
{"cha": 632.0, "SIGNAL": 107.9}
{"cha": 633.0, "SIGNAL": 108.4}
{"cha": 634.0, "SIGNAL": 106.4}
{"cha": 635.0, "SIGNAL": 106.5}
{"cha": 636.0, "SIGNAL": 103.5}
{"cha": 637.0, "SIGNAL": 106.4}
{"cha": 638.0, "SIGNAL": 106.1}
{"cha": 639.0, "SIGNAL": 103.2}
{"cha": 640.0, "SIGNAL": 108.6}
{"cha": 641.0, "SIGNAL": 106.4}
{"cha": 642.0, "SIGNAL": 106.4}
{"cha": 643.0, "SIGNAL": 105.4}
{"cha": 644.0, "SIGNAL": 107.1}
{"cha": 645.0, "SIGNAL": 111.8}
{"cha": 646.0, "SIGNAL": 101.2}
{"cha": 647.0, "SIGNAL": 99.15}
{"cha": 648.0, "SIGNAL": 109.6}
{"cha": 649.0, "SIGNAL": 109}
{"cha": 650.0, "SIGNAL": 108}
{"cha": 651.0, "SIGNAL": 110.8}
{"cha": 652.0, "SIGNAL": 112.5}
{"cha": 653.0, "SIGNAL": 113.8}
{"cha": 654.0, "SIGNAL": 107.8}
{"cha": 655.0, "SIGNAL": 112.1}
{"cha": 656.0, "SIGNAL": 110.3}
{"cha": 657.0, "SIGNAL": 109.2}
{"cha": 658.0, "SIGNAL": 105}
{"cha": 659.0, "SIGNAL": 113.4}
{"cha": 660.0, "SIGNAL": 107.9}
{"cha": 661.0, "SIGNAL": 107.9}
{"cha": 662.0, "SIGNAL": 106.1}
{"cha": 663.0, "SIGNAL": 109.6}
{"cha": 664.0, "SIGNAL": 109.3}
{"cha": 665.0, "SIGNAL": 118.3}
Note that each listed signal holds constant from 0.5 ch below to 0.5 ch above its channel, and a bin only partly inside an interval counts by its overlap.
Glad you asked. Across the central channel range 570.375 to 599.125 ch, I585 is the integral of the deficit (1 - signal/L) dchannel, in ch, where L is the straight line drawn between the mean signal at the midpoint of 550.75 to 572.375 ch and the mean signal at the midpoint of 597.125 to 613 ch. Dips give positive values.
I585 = 9.0 ch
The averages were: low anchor 78.2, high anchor 79.2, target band 54.1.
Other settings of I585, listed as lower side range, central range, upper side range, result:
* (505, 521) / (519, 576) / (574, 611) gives -4.9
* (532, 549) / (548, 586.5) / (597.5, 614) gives 7.1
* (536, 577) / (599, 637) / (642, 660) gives 1.4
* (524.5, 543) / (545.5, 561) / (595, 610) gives 0.2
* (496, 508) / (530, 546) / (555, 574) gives -1.5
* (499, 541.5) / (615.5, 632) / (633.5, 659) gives 0.2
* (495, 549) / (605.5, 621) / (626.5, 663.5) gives 1.2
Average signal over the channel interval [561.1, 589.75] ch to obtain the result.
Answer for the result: 61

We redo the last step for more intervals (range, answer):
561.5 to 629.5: 73.8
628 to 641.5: 106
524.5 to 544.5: 88.2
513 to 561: 85.5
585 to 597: 48.7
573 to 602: 54.4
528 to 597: 72.1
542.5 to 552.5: 83.8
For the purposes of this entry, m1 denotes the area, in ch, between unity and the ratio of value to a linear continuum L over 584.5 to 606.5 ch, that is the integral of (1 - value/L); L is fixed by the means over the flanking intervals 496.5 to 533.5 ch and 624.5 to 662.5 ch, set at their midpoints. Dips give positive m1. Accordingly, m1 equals 9.1 ch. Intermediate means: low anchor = 86.5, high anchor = 107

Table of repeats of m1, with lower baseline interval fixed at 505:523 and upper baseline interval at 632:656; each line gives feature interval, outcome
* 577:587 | 4.8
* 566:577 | 3.3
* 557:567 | 1.4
